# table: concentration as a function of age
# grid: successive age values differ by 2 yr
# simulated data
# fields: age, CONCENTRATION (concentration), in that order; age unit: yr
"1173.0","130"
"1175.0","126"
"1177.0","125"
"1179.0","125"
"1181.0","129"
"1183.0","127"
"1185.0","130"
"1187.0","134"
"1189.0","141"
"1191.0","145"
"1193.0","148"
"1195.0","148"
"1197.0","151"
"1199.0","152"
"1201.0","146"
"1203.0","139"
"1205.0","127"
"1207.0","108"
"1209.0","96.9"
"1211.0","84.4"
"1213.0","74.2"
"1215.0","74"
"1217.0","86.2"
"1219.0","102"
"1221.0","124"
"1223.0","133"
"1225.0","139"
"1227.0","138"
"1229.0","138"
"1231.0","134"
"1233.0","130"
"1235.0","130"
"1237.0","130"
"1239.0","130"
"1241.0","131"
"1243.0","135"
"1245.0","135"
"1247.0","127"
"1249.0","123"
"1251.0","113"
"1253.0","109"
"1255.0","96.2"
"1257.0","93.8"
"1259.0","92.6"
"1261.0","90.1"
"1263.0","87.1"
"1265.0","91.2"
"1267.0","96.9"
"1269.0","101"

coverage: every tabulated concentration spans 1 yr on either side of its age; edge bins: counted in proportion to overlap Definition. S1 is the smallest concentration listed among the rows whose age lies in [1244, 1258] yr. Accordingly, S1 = 93.8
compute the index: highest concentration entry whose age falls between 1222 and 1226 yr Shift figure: 139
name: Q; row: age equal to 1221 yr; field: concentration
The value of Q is 124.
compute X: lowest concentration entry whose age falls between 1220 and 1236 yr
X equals 124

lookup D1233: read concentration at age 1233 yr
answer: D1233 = 130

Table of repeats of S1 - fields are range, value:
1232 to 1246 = 130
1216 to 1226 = 86.2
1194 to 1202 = 146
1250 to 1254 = 109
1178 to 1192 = 125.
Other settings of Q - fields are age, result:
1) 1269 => 101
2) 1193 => 148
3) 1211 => 84.4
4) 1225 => 139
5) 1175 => 126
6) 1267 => 96.9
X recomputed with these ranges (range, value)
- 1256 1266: 87.1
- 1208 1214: 74.2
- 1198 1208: 108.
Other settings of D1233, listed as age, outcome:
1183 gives 127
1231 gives 134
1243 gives 135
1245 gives 135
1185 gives 130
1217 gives 86.2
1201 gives 146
